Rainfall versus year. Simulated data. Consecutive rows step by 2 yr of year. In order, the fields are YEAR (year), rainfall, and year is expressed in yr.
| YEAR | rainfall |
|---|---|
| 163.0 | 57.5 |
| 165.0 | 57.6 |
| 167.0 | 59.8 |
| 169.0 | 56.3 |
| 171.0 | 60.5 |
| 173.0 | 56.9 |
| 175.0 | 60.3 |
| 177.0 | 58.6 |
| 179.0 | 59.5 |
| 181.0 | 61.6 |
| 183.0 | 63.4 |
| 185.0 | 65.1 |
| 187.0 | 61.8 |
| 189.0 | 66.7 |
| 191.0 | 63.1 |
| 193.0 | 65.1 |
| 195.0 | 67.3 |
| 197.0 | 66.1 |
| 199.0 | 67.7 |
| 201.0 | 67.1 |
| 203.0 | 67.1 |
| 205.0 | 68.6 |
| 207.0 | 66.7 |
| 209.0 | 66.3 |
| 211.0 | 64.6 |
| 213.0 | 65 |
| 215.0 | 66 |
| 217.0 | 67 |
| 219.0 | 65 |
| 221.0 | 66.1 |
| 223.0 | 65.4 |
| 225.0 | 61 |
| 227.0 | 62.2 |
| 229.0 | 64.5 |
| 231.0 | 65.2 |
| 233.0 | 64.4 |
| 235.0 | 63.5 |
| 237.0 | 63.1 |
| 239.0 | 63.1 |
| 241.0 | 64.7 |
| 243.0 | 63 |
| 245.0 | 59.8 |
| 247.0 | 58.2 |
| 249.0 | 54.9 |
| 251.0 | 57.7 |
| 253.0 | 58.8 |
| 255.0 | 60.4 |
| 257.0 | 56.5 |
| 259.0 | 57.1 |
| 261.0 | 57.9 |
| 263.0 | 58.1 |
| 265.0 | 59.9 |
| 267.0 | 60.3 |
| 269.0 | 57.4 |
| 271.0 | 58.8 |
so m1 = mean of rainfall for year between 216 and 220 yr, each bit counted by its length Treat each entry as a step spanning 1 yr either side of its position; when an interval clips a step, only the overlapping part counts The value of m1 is 66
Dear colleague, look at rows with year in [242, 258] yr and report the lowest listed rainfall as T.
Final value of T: 54.9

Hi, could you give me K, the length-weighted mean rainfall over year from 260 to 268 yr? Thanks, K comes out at 59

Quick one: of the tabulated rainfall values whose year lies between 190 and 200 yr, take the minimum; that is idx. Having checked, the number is 63.1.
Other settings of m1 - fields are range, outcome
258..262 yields 57.5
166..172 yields 58.9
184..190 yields 64.5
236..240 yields 63.1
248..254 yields 57.1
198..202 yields 67.4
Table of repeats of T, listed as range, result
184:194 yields 61.8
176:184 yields 58.6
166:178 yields 56.3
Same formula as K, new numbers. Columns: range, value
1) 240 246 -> 62.5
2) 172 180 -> 58.8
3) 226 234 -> 64.1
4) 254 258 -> 58.5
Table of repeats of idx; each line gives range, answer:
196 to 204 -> 66.1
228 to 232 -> 64.5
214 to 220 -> 65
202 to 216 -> 64.6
